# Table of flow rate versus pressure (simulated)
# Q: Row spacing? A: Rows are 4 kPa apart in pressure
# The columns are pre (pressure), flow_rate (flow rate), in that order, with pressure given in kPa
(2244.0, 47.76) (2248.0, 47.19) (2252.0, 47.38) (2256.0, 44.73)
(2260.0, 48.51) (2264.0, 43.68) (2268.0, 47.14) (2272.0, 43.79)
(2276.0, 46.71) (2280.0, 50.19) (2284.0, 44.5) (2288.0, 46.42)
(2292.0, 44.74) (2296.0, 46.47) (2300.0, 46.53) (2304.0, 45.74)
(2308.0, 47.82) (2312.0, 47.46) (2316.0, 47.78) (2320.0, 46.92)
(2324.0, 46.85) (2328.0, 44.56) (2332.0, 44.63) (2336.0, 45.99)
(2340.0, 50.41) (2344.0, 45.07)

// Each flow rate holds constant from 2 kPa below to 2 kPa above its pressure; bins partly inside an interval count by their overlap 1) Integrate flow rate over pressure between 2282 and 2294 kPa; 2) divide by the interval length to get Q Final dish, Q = 45.2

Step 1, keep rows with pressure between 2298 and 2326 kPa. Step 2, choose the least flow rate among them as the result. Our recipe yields 45.74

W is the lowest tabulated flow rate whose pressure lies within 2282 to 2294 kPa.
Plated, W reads 44.5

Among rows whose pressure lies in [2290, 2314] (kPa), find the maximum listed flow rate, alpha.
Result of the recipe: 47.82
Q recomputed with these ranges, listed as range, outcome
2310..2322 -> 47.4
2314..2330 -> 46.5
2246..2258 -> 46.4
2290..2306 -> 45.9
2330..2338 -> 45.3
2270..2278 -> 45.2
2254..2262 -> 46.6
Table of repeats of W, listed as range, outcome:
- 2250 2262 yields 44.73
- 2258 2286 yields 43.68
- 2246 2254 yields 47.19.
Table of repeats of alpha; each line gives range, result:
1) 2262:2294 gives 50.19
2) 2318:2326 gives 46.92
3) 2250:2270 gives 48.51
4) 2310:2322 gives 47.78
